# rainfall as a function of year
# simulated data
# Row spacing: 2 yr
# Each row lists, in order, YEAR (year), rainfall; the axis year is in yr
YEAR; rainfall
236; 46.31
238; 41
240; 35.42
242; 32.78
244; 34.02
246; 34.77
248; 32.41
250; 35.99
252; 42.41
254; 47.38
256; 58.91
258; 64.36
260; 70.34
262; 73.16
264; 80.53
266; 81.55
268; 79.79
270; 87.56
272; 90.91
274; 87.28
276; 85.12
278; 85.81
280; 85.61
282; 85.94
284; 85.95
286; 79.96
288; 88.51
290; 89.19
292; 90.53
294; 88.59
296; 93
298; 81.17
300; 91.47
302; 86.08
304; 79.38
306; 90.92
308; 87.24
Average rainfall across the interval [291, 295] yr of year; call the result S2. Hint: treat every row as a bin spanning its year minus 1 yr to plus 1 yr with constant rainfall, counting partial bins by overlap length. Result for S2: 89.6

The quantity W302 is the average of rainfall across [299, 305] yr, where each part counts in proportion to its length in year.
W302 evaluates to 85.6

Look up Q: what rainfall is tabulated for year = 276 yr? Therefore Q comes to 85.12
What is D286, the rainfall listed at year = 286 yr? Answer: 79.96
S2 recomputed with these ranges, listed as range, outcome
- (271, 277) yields 87.8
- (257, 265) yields 72.1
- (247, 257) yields 43.4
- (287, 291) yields 88.8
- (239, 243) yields 34.1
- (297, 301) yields 86.3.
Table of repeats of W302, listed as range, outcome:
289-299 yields 88.5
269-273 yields 89.2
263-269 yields 80.6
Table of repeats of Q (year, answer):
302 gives 86.08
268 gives 79.79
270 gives 87.56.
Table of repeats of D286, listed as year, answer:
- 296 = 93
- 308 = 87.24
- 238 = 41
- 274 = 87.28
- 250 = 35.99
